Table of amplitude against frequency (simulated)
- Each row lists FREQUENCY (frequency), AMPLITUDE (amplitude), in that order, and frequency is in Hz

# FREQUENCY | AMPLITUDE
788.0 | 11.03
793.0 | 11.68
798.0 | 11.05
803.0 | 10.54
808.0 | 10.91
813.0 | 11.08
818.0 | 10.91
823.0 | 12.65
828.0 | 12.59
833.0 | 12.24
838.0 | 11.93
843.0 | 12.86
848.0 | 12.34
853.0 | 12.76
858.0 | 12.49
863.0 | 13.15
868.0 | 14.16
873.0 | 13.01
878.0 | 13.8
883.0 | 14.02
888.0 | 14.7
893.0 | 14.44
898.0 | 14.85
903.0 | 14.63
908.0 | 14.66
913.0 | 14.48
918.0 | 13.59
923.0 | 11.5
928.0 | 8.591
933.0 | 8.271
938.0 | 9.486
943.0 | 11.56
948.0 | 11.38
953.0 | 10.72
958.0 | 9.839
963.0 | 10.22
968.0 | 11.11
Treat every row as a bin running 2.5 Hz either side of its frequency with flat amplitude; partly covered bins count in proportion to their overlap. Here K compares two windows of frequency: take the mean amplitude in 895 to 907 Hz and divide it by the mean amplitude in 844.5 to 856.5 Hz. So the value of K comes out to 1.17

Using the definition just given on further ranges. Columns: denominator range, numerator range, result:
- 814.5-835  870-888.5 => 1.15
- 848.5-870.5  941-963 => 0.83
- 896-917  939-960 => 0.74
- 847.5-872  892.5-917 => 1.12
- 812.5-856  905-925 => 1.12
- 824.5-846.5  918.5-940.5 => 0.79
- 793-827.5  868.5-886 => 1.21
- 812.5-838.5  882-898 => 1.21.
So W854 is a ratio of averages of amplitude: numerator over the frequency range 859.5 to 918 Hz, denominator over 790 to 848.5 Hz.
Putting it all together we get 1.21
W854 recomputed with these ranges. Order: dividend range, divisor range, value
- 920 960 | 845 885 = 0.77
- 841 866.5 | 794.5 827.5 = 1.13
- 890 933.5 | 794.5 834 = 1.13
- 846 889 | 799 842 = 1.15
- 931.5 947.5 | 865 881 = 0.74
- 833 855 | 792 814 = 1.13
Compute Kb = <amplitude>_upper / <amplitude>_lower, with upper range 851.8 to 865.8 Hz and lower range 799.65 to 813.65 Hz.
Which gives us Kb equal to 1.2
